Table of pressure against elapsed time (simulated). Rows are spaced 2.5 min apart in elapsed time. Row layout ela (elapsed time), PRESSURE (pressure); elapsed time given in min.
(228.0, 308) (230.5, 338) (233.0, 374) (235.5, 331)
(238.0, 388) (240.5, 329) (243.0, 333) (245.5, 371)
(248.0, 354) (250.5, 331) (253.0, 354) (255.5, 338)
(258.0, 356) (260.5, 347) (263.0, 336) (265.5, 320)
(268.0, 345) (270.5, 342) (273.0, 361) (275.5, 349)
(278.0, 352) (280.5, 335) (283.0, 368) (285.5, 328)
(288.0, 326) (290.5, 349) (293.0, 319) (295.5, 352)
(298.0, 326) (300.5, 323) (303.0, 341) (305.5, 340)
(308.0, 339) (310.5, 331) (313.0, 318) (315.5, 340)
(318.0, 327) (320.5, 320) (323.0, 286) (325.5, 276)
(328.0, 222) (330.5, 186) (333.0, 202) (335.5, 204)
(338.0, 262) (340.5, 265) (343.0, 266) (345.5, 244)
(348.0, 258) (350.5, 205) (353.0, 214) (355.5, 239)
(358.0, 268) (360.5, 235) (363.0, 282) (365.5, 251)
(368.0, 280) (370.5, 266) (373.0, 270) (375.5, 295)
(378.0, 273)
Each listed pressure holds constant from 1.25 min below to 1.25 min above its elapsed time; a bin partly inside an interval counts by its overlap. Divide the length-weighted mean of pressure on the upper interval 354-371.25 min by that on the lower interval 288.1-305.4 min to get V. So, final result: 0.77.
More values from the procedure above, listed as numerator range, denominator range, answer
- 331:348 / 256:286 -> 0.69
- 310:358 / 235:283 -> 0.75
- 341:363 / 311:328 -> 0.80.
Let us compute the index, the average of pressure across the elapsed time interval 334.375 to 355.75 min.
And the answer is 240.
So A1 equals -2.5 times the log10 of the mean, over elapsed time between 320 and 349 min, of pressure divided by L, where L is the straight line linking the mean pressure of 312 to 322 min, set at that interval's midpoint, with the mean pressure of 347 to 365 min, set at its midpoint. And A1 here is 0.164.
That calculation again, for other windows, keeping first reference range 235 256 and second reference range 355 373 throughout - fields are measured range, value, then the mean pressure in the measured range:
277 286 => -0.081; 347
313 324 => -0.084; 319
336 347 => 0.093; 255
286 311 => -0.084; 335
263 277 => -0.040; 343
